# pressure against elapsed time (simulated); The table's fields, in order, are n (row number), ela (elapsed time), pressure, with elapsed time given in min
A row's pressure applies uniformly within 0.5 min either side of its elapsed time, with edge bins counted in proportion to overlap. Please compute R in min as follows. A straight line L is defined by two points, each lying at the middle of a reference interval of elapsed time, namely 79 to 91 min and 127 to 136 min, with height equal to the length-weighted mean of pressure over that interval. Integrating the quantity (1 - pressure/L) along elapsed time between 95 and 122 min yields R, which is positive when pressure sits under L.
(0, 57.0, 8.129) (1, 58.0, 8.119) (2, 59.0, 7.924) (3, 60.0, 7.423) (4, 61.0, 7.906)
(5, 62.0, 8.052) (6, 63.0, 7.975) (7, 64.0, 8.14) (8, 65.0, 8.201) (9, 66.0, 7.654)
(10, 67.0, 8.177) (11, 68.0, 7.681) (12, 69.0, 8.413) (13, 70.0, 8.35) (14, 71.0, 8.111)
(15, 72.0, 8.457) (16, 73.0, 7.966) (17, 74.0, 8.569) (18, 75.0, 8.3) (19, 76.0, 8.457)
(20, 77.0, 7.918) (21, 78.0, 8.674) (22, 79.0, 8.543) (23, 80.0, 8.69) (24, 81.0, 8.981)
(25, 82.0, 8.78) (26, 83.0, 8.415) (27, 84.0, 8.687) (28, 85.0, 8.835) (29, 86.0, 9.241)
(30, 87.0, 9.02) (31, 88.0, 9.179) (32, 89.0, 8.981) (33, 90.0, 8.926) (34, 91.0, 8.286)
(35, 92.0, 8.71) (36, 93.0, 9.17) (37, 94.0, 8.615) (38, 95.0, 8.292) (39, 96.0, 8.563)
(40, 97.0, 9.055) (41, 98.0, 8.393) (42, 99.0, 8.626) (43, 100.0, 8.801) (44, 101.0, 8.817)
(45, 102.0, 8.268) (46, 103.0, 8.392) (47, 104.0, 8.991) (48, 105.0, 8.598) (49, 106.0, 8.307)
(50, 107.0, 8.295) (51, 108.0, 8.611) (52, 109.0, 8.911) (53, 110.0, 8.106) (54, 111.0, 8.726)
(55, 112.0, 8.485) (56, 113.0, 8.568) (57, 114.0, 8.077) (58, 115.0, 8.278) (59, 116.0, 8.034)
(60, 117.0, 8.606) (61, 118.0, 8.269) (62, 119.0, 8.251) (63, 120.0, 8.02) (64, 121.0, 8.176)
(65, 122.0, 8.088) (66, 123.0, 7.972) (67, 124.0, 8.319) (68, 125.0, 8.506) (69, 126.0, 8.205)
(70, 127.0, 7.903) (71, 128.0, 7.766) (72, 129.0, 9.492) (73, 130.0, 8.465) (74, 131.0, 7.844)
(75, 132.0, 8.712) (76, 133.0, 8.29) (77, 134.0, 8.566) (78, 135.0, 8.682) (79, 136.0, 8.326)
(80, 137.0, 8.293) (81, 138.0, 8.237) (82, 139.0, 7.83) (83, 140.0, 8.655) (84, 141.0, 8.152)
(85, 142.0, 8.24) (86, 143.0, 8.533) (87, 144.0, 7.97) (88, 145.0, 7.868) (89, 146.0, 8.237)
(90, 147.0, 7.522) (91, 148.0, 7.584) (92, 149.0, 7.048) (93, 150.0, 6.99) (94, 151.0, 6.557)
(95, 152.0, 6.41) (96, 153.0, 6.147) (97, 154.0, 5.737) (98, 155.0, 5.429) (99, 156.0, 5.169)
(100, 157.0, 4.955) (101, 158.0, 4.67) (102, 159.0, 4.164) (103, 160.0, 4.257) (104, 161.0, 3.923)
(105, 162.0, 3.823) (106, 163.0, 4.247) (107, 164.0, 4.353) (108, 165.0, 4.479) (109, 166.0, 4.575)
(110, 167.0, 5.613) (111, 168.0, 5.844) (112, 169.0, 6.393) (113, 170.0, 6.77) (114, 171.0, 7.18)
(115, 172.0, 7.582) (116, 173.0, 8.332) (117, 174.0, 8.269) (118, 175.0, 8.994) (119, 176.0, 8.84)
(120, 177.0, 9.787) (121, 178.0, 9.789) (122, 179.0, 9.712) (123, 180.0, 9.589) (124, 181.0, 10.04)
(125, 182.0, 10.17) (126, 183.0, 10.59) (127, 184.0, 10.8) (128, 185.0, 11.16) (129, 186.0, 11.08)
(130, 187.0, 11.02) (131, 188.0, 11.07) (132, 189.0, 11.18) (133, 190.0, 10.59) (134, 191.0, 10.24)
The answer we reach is 0.6 min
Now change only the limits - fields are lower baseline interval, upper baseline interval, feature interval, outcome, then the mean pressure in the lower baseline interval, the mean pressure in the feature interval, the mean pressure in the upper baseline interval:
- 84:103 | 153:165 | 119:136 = -4.4 min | 8.75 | 8.31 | 4.67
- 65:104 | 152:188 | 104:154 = -1.3 min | 8.55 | 8.1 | 7.28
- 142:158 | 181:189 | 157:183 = 6.7 min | 6.79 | 6.89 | 10.8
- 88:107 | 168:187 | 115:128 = 0.9 min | 8.66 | 8.18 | 9.13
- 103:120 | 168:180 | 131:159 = 3.5 min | 8.43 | 7.31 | 8.28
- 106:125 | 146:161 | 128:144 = -3.1 min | 8.33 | 8.39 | 5.91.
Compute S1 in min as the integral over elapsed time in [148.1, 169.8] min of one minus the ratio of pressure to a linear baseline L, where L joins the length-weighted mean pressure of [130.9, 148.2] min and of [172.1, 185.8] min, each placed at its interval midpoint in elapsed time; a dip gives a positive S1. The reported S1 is 8.68 min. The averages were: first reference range 8.22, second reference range 9.67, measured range 5.34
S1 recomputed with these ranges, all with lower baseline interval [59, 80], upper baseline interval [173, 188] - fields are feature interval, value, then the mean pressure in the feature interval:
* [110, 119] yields 0.5 min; 8.36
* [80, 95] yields -0.7 min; 8.82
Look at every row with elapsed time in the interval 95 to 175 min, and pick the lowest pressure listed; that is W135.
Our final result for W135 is 3.823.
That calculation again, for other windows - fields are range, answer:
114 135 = 7.766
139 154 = 5.737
